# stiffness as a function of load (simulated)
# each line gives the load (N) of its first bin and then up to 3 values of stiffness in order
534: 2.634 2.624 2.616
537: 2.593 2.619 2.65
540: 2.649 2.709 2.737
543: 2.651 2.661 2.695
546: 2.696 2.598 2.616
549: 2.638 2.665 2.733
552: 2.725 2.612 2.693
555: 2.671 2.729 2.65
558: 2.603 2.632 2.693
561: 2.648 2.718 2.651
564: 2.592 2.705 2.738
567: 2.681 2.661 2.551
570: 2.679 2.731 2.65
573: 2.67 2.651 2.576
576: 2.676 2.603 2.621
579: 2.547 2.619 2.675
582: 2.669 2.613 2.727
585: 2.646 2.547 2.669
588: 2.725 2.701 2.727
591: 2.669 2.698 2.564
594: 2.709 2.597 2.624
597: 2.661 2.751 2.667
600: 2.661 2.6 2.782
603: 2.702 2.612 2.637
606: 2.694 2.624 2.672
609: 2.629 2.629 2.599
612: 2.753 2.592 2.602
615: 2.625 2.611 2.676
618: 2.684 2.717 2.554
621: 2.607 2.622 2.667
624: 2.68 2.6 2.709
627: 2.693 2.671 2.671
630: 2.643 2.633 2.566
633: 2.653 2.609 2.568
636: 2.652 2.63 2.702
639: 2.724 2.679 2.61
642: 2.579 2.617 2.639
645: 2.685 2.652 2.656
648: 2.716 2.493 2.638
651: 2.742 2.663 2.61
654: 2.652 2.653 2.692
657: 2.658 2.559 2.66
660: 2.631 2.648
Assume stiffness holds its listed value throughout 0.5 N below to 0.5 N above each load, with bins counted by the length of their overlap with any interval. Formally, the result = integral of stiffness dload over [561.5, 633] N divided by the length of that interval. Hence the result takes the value 2.65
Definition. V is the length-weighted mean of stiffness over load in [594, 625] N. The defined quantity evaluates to 2.65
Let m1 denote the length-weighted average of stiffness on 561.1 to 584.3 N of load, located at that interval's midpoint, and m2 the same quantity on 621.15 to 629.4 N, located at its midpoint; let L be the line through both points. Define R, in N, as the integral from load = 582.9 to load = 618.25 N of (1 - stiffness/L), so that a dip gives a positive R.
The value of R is 0.0 N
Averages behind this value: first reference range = 2.65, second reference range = 2.66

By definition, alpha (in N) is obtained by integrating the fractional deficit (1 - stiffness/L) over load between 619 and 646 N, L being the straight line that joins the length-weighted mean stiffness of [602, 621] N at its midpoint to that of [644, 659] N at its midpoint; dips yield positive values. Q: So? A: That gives 0.05 N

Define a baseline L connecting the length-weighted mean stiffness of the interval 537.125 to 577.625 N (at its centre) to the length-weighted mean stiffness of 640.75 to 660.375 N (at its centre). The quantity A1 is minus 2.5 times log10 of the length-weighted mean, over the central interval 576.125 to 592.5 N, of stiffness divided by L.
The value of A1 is 0.00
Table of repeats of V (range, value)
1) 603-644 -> 2.64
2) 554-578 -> 2.66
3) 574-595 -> 2.65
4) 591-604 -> 2.67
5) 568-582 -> 2.64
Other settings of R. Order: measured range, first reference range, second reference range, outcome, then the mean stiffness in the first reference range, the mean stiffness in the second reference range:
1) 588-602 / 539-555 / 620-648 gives -0.1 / 2.67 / 2.64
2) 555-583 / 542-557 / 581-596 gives 0.1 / 2.67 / 2.66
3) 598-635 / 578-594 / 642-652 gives 0.0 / 2.65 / 2.65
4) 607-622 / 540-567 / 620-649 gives 0.1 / 2.67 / 2.64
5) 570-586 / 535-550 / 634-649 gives 0.0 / 2.65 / 2.64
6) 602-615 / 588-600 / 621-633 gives 0.1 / 2.67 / 2.65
